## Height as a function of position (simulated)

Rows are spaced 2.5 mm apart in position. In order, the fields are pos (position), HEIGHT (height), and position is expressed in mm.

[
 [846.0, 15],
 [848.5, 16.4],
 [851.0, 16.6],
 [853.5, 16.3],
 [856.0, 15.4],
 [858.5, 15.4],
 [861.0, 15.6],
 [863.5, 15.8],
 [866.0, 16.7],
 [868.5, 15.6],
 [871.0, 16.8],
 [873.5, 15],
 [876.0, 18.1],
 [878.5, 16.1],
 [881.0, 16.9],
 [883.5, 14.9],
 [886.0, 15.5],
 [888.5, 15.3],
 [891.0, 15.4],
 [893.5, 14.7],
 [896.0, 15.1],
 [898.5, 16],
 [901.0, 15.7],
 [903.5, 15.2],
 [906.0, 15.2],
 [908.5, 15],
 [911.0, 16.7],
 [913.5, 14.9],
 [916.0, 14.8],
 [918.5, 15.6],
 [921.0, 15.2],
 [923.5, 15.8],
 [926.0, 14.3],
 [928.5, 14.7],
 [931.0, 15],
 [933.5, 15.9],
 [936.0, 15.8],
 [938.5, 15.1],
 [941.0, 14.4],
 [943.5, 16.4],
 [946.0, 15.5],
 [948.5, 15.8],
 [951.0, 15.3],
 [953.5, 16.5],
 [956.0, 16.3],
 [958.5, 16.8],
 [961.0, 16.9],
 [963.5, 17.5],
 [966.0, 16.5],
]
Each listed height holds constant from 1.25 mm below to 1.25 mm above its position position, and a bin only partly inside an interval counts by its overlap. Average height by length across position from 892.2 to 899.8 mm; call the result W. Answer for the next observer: 15.3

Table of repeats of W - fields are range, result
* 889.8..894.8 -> 15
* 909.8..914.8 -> 15.8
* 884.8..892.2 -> 15.4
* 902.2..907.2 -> 15.2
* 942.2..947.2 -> 15.9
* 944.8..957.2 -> 15.9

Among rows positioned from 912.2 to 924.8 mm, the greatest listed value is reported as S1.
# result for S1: 15.8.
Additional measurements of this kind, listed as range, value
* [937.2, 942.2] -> 15.1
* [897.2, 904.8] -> 16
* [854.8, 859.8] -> 15.4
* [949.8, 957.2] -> 16.5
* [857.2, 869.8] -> 16.7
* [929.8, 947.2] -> 16.4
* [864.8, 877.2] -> 18.1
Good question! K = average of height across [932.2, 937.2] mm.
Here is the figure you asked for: 15.8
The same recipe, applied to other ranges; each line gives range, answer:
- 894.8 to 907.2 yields 15.4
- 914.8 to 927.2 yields 15.1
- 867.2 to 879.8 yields 16.3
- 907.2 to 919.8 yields 15.4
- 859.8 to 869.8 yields 15.9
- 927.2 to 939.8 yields 15.3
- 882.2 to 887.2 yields 15.2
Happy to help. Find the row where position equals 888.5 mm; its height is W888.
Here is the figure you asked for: 15.3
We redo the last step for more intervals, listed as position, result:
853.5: 16.3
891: 15.4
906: 15.2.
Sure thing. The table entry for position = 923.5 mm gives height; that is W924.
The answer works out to 15.8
